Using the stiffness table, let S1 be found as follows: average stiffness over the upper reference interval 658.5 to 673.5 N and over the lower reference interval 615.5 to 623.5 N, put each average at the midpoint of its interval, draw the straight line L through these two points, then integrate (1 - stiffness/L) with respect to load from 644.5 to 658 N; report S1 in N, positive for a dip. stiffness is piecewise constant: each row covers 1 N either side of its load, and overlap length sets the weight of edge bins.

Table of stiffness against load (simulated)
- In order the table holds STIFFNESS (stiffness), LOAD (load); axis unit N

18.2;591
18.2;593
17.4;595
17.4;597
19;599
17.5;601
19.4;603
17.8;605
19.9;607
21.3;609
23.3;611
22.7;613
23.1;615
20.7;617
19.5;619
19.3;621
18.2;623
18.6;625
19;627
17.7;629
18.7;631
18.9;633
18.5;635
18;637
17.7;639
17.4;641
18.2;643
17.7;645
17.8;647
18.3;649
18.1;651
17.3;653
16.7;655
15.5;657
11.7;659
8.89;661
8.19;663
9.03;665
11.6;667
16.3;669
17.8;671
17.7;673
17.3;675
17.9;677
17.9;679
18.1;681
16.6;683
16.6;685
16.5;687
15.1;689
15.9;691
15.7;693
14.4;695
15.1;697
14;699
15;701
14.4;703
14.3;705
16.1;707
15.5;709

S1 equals -2.3 N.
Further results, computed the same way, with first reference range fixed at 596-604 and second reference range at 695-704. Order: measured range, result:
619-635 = -1.3 N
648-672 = 3.0 N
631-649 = -1.3 N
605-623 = -3.1 N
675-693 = -1.9 N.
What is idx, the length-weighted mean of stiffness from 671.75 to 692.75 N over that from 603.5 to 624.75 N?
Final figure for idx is 0.83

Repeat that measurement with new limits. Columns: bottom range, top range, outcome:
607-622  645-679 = 0.71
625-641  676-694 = 0.91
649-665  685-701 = 1.11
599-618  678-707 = 0.76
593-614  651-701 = 0.78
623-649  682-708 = 0.84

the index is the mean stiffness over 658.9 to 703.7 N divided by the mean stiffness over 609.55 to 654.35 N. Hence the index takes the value 0.8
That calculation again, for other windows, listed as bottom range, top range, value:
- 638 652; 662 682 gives 0.85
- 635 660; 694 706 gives 0.85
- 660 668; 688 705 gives 1.58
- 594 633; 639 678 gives 0.80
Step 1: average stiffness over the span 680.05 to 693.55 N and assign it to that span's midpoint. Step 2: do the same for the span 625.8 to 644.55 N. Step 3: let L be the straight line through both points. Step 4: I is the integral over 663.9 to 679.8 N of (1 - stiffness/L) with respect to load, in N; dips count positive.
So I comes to 1.2 N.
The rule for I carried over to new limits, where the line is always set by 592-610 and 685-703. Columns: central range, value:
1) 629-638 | -0.5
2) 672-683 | -1.3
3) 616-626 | -0.7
